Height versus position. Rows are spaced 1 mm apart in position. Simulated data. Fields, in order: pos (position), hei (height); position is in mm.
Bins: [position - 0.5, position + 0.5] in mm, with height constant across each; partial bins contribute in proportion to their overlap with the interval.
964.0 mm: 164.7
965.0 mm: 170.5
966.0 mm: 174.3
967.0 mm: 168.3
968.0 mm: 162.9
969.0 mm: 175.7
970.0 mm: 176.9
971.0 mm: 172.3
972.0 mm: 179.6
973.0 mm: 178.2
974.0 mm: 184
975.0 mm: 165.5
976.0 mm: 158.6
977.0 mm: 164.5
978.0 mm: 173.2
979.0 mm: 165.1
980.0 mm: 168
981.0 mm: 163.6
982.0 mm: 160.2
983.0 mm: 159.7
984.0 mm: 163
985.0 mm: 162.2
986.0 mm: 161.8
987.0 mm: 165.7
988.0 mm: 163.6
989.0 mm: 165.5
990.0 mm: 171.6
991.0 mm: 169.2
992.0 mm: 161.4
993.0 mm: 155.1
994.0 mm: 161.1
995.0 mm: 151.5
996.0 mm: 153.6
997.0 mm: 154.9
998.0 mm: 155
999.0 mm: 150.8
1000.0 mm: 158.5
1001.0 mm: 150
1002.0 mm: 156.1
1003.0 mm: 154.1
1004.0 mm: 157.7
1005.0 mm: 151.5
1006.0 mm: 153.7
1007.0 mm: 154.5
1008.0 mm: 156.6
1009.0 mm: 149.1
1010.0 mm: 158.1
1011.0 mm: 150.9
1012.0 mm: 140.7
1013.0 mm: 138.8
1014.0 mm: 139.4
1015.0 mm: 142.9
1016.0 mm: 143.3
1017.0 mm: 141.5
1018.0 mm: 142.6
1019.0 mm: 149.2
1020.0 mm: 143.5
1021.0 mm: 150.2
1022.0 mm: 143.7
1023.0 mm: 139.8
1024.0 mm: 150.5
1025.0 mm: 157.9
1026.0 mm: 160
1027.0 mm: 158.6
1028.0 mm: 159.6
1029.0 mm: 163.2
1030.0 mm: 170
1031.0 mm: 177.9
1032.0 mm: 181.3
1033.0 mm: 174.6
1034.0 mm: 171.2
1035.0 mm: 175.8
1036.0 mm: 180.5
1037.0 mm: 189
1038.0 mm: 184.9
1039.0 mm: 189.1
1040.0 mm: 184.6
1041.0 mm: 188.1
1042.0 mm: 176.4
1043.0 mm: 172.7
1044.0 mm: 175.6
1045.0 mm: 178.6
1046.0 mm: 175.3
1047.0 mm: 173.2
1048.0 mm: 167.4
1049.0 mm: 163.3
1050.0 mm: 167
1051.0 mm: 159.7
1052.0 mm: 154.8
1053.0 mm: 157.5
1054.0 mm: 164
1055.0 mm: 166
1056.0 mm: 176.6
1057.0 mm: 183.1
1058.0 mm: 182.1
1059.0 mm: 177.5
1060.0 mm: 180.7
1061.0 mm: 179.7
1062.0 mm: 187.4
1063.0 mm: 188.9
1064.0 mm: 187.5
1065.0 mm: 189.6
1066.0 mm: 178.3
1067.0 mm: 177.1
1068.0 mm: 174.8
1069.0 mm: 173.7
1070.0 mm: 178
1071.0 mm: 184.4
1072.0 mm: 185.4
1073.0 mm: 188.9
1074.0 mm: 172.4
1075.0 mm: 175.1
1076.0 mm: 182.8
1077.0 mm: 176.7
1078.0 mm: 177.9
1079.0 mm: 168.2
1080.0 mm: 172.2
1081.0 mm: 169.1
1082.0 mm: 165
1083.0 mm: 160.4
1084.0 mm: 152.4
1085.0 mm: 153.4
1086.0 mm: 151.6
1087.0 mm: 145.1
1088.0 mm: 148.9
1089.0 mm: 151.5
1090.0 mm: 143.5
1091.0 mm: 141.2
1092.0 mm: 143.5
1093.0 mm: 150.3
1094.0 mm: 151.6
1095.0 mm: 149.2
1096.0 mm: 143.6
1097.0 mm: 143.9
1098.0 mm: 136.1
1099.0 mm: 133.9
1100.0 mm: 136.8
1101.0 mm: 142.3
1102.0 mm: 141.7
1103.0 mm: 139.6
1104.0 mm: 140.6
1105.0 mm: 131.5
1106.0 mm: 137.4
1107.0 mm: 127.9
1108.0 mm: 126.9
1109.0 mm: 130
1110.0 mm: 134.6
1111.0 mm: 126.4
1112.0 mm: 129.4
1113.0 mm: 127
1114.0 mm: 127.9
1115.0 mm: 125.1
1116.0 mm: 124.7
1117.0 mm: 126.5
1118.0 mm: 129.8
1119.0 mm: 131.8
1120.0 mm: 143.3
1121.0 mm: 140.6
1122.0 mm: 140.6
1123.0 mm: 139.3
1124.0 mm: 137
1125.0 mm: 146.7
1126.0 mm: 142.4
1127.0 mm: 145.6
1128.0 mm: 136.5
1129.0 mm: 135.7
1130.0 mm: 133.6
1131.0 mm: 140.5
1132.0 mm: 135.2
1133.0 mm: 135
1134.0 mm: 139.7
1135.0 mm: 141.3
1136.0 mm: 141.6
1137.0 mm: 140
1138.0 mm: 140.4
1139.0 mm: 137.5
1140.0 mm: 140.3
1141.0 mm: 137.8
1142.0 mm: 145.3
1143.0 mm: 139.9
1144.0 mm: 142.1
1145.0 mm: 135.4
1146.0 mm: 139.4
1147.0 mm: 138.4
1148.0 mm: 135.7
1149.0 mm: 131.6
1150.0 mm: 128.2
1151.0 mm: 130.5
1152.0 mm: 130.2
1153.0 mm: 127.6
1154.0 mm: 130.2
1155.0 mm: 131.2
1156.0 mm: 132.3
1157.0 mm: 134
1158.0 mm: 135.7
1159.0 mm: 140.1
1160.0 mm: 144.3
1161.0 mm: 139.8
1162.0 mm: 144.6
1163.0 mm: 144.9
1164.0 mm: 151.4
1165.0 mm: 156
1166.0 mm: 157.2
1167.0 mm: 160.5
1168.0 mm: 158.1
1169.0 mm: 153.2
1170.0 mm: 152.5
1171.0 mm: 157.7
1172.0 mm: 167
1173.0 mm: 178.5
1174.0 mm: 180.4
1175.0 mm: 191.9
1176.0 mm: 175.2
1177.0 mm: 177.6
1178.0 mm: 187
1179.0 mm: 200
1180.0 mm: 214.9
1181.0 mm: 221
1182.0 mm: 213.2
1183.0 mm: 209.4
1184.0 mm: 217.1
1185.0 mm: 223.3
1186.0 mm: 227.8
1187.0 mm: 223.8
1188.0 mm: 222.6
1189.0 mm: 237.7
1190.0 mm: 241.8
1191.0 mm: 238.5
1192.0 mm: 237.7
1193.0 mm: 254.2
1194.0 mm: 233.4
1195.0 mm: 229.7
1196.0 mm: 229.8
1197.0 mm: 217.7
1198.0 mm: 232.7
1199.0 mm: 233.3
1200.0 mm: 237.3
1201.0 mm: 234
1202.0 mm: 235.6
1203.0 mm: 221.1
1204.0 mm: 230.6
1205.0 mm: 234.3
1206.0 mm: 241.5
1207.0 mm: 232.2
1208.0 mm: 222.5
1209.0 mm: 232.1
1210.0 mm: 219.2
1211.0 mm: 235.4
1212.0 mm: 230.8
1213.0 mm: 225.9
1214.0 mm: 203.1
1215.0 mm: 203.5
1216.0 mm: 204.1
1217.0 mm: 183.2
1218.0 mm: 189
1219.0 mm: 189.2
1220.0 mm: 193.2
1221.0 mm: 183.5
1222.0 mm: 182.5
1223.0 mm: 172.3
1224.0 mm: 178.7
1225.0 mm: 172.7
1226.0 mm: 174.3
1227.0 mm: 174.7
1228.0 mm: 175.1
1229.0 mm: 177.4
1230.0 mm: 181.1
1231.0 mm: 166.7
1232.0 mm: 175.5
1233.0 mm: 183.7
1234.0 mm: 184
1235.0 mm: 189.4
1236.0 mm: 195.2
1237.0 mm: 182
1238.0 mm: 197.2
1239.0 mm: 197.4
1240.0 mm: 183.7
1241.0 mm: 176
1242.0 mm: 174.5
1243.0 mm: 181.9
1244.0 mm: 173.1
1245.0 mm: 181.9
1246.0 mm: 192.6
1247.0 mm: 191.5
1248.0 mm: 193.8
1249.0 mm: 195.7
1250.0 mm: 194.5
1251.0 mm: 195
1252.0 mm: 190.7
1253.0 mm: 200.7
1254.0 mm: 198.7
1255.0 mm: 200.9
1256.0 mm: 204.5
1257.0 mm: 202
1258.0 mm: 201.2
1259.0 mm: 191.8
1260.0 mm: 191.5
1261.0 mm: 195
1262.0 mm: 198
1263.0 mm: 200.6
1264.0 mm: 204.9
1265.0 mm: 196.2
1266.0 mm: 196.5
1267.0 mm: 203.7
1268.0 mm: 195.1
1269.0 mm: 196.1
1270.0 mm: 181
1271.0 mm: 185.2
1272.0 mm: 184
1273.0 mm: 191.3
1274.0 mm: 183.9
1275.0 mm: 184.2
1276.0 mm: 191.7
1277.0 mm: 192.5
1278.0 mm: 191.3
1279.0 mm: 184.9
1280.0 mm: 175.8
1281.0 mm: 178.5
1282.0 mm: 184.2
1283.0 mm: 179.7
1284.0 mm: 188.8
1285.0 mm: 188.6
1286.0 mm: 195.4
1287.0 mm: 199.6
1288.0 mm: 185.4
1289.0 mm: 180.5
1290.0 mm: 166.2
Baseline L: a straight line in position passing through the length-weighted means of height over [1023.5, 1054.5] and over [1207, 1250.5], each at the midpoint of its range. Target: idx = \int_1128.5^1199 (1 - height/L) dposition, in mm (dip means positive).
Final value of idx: 5.9 mm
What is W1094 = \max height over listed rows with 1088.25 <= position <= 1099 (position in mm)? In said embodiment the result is 151.6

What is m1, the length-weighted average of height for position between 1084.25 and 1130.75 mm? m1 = 138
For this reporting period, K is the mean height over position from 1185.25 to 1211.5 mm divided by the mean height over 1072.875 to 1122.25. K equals 1.59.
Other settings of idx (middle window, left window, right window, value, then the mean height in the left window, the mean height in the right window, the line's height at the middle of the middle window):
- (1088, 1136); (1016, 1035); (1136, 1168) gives 2.6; 158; 140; 145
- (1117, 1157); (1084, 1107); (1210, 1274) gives 5.1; 143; 191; 157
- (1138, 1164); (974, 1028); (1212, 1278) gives 5.8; 156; 190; 177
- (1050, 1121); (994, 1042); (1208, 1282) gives 5.1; 159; 192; 168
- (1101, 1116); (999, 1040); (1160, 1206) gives 4.1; 158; 202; 182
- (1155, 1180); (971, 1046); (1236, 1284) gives 2.9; 162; 191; 180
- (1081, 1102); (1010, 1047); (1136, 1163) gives 0.3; 163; 137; 149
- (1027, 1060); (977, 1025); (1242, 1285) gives -2.6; 155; 191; 161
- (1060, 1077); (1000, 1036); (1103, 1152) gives -4.1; 155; 136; 146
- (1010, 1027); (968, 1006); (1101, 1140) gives 1.1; 163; 136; 157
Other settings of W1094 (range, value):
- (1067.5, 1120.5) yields 188.9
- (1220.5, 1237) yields 195.2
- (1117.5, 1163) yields 146.7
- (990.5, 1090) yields 189.6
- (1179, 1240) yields 254.2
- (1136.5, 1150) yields 145.3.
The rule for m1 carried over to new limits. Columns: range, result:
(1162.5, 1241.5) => 200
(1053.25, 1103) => 165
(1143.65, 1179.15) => 150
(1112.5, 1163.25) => 137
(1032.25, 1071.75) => 177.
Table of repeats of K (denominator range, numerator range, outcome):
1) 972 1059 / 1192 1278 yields 1.23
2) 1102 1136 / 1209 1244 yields 1.40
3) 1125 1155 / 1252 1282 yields 1.41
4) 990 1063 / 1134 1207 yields 1.10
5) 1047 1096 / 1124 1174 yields 0.85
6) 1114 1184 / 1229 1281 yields 1.27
